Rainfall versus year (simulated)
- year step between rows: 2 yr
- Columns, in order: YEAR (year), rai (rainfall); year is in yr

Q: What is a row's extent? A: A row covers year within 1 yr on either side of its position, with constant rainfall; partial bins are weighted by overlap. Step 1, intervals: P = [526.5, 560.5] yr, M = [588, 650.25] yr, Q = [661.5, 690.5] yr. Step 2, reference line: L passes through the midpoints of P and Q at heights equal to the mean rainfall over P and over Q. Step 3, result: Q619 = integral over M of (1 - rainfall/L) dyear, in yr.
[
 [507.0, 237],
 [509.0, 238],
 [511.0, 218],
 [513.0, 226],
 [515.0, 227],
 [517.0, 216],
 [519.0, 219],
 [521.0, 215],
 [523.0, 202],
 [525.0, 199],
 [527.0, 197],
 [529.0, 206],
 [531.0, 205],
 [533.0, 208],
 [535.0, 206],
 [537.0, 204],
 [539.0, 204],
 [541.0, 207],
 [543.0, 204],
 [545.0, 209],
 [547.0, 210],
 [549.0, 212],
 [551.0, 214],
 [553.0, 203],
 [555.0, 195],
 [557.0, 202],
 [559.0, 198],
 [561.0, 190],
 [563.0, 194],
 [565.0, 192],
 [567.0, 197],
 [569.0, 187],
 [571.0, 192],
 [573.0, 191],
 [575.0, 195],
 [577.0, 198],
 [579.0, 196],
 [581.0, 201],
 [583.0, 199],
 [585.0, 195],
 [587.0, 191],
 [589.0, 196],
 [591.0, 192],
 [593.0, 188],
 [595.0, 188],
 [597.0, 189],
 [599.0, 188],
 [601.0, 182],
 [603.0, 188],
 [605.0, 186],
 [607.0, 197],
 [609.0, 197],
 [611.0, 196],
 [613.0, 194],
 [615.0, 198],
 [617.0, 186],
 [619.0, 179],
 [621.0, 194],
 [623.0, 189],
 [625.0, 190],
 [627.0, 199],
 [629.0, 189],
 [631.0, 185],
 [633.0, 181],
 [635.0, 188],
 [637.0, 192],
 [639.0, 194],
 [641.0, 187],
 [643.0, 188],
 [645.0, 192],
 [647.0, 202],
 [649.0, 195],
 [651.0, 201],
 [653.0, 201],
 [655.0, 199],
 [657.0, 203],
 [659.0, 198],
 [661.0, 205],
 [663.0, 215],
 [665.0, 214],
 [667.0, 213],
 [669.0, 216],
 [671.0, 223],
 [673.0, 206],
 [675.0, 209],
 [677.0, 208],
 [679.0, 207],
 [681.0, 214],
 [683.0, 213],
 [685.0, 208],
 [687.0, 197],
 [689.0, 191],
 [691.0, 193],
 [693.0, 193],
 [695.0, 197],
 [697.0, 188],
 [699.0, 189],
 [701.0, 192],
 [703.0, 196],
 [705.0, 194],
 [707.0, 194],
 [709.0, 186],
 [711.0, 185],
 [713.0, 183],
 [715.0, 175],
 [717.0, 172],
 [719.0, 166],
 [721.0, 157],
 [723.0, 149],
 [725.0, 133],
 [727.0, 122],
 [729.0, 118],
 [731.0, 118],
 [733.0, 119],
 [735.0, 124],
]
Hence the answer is 5.0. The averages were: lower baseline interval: 205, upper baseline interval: 209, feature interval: 191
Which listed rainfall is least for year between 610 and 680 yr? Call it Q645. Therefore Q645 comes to 179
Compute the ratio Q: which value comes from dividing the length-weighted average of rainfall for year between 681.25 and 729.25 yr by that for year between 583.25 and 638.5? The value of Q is 0.9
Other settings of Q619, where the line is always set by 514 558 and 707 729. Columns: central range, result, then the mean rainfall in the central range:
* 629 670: -4.4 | 198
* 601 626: -0.3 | 191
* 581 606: 0.3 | 191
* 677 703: -4.5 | 199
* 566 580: 0.3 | 194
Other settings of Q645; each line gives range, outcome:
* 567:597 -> 187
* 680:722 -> 157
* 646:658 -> 195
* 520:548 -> 197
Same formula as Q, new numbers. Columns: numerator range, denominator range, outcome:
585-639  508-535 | 0.89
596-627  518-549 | 0.92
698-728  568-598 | 0.89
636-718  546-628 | 1.02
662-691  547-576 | 1.06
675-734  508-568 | 0.86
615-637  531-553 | 0.91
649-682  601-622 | 1.09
